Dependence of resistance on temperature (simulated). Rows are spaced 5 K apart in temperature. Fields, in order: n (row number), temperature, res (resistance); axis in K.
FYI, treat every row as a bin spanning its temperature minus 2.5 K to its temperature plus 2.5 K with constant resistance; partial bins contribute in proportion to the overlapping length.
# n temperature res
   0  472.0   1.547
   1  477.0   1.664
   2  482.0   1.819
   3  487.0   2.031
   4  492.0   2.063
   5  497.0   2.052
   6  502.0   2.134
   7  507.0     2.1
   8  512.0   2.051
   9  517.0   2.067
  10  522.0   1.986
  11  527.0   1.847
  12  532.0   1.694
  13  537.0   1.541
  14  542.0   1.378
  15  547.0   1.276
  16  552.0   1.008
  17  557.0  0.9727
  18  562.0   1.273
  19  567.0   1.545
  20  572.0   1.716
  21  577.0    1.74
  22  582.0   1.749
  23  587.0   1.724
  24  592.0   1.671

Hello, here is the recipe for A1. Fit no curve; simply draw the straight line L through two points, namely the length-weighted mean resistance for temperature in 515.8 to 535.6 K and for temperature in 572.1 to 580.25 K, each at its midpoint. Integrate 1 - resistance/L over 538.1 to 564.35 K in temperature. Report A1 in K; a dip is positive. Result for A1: 8.8 K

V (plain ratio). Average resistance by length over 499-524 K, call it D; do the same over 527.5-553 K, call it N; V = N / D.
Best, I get 0.70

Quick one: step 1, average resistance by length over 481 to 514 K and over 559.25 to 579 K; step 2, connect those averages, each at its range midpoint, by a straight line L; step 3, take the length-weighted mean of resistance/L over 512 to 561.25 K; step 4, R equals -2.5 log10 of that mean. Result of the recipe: 0.162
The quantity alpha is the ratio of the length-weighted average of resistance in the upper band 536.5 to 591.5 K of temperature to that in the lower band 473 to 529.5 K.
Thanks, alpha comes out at 0.74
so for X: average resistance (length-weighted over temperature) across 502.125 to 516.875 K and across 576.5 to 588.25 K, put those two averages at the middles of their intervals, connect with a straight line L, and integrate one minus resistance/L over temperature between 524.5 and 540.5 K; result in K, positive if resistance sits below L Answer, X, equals 2.4 K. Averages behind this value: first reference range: 2.08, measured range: 1.67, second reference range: 1.74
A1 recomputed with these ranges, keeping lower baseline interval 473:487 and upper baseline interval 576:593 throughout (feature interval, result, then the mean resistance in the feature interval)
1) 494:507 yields -2.4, 2.09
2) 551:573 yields 5.6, 1.29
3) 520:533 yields -0.8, 1.85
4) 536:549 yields 2.7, 1.39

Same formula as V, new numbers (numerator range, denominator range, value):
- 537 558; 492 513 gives 0.58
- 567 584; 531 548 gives 1.16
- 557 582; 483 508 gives 0.74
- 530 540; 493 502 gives 0.77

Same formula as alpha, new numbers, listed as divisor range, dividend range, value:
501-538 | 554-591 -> 0.79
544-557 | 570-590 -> 1.55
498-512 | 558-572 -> 0.68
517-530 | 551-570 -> 0.63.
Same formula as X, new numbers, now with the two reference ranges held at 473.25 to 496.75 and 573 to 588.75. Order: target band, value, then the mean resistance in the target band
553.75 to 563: 3.6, 1.09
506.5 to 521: -1.7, 2.06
